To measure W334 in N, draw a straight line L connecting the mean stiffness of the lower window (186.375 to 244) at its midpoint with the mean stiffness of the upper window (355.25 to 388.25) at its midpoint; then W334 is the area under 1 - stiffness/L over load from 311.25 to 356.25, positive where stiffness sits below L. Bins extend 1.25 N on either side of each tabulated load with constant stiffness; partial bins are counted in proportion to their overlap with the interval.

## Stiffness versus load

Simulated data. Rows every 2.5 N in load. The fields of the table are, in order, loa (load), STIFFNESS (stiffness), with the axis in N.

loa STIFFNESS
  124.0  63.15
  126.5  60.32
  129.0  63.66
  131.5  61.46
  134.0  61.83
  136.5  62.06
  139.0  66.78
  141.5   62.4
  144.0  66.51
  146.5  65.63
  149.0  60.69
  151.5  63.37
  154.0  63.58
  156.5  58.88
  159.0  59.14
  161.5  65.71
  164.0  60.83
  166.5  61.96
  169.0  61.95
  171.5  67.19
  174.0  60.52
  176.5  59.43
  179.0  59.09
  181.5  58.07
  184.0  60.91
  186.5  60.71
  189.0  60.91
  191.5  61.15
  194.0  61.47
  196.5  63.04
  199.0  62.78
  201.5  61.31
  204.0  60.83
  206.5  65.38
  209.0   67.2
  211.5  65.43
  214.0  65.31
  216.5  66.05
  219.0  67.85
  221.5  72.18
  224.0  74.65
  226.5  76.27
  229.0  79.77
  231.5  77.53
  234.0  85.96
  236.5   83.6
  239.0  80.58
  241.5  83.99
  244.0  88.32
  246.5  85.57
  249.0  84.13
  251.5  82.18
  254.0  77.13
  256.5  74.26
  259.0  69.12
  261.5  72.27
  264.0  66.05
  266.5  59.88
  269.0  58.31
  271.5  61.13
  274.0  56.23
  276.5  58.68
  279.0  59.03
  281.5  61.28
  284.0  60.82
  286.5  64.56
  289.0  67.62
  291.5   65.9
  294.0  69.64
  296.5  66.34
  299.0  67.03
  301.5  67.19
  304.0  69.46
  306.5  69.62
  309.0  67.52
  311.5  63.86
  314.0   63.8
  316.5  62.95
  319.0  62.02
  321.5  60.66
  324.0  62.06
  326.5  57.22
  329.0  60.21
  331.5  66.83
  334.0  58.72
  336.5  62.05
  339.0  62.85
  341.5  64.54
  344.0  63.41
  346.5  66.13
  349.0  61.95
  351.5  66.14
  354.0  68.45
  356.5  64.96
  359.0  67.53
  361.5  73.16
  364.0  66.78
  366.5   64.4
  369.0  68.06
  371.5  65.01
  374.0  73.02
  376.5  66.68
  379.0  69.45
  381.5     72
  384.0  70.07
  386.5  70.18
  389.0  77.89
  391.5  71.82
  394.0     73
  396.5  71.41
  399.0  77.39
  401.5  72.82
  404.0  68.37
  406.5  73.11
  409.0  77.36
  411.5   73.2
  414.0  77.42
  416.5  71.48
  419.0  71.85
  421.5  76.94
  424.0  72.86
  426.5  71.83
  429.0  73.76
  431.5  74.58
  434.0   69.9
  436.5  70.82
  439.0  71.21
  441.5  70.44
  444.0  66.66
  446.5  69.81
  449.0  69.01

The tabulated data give 4.0 N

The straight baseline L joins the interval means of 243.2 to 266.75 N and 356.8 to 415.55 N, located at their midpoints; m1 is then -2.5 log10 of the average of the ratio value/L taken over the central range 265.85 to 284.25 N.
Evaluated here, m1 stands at 0.26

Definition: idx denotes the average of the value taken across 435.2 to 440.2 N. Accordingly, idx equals 71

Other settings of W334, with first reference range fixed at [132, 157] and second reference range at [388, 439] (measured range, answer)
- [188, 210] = 0.9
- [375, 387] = 0.4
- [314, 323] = 1.0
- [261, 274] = 1.1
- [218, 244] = -4.8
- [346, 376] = 1.8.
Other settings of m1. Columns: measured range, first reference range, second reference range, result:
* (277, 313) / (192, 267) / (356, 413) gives 0.10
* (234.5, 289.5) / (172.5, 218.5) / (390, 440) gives -0.09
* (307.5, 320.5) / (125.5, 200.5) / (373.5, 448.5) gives 0.07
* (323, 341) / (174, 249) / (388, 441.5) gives 0.17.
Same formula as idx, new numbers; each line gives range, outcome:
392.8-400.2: 73.9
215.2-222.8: 68.7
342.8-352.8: 64.4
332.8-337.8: 60.4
